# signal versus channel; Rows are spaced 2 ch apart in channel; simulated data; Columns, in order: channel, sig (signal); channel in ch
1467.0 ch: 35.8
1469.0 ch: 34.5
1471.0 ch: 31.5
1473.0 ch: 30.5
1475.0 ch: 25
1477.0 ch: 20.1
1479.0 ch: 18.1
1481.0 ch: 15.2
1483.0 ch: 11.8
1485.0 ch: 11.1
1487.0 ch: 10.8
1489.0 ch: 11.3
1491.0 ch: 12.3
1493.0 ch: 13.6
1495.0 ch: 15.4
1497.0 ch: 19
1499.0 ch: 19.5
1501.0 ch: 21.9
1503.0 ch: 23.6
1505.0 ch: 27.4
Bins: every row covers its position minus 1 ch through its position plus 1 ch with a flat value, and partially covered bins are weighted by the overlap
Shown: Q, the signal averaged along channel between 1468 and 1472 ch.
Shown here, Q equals 33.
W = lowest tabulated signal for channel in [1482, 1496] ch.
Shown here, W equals 10.8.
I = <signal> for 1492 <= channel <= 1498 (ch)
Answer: 16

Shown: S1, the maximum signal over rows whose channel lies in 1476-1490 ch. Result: 20.1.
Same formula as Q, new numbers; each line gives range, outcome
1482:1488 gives 11.2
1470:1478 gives 26.8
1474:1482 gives 19.6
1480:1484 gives 13.5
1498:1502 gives 20.7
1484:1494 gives 11.8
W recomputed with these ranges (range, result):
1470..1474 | 30.5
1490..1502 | 12.3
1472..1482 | 15.2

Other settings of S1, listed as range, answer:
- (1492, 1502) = 21.9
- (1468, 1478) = 34.5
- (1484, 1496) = 15.4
